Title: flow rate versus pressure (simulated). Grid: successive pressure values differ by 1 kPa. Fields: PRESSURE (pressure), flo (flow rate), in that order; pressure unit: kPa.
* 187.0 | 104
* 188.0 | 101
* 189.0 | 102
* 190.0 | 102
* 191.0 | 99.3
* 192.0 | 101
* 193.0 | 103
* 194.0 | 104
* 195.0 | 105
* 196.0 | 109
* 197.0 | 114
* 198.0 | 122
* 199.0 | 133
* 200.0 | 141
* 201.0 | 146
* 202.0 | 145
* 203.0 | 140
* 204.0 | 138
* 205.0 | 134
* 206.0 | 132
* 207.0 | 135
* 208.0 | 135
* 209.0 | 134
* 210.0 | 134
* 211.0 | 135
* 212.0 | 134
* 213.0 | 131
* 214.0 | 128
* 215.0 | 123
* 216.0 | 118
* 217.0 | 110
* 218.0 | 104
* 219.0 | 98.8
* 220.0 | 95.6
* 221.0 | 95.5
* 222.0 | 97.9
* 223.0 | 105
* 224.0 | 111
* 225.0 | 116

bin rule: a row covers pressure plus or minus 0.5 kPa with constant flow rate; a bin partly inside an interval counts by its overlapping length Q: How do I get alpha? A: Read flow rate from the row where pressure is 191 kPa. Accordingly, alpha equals 99.3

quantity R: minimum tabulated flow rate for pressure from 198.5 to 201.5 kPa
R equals 133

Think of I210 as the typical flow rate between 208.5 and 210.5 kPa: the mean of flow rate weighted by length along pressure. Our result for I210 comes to 134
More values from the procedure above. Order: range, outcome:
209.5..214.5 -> 132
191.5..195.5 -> 103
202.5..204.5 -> 139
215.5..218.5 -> 111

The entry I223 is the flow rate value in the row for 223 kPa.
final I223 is 105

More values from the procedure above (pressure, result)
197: 114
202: 145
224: 111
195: 105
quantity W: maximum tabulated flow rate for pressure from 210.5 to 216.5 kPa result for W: 135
